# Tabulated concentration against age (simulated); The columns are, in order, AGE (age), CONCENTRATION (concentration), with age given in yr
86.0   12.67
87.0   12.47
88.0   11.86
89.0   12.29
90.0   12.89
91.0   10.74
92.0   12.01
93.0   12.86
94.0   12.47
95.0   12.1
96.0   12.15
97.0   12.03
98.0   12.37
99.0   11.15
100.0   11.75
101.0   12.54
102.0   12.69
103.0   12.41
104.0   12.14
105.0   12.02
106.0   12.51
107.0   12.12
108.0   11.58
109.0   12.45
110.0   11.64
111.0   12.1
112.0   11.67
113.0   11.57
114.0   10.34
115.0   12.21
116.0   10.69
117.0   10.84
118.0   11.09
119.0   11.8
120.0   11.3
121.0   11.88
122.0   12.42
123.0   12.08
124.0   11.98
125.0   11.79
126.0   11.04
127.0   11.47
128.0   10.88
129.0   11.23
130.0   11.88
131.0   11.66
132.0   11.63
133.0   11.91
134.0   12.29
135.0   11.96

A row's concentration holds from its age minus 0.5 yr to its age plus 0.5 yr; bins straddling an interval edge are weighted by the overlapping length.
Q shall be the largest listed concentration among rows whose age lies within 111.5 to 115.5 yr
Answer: 12.21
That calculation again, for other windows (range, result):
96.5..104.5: 12.69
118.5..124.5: 12.42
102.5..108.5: 12.51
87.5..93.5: 12.89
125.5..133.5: 11.91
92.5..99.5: 12.86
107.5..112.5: 12.45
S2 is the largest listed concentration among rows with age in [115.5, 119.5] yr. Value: 11.8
